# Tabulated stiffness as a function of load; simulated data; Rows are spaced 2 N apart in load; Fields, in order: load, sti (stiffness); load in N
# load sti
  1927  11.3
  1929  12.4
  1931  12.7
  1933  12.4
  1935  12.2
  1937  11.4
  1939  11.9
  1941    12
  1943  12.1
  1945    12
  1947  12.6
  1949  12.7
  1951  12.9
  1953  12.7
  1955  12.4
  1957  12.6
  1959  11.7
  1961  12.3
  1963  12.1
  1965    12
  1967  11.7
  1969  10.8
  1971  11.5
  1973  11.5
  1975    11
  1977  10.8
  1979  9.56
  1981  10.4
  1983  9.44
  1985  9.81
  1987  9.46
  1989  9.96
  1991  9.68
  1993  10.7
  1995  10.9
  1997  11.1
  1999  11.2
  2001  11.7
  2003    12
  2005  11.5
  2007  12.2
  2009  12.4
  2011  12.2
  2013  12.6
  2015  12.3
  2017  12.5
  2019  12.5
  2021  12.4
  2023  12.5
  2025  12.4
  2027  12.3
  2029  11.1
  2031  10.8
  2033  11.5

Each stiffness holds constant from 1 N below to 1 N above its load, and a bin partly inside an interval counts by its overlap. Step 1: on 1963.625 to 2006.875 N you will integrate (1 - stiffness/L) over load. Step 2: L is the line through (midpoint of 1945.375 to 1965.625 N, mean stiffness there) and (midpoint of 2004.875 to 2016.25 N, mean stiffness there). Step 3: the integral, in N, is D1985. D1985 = 5.22 N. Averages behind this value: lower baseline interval 12.4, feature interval 10.8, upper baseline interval 12.3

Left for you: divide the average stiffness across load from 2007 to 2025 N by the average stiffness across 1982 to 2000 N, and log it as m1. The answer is 1.21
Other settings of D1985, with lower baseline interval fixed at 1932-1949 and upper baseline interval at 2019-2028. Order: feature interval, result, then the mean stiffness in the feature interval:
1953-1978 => 0.9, 11.7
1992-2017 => 1.2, 11.8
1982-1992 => 2.1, 9.67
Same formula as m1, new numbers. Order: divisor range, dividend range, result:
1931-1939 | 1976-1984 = 0.83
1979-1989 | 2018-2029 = 1.26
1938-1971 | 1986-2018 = 0.94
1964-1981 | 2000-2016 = 1.09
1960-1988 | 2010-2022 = 1.14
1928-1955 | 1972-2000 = 0.84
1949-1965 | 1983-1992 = 0.78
